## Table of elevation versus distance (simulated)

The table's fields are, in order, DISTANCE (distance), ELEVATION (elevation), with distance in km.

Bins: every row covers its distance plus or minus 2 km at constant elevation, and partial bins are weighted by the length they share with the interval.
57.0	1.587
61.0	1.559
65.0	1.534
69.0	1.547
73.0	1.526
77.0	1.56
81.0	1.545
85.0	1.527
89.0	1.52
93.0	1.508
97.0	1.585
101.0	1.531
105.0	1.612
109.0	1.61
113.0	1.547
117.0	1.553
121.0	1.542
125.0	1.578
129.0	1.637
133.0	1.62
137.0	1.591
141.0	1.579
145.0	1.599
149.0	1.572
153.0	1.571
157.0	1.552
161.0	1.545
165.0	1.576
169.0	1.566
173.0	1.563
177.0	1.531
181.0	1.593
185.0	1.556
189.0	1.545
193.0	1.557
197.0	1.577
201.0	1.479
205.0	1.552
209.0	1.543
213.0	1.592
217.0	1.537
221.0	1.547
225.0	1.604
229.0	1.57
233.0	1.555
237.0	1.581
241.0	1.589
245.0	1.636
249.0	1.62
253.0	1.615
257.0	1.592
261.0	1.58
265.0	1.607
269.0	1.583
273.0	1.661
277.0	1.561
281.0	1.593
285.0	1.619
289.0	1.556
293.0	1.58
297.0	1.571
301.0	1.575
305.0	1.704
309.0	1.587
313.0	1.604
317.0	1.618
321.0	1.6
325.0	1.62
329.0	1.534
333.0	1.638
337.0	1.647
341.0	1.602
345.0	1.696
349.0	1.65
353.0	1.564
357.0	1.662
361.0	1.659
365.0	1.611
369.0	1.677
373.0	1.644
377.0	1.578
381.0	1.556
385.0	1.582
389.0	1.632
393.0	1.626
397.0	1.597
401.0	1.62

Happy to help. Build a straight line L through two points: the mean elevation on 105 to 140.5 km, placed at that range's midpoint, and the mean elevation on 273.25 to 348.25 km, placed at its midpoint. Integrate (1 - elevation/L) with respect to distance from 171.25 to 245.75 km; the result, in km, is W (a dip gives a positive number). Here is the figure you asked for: 1.6 km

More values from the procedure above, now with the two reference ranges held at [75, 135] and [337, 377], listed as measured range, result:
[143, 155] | 0.0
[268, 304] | 0.6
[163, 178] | 0.2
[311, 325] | 0.1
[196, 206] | 0.4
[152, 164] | 0.2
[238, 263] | 0.0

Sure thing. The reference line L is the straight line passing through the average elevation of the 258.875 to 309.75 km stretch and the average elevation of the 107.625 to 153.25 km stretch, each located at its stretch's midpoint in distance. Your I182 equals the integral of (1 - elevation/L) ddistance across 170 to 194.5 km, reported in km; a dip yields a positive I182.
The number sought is 0.5 km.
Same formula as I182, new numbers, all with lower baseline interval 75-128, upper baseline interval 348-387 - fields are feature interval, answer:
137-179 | 0.1 km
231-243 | 0.1 km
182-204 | 0.4 km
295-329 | 0.0 km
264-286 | -0.1 km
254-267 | 0.0 km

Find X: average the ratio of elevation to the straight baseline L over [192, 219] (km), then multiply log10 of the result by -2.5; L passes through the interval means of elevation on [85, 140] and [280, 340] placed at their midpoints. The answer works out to 0.03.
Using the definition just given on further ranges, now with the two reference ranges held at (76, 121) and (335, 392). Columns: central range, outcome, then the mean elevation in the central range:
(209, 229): 0.01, 1.57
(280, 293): 0.01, 1.59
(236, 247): -0.01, 1.6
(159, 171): 0.01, 1.56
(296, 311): 0.00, 1.61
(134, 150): -0.02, 1.59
